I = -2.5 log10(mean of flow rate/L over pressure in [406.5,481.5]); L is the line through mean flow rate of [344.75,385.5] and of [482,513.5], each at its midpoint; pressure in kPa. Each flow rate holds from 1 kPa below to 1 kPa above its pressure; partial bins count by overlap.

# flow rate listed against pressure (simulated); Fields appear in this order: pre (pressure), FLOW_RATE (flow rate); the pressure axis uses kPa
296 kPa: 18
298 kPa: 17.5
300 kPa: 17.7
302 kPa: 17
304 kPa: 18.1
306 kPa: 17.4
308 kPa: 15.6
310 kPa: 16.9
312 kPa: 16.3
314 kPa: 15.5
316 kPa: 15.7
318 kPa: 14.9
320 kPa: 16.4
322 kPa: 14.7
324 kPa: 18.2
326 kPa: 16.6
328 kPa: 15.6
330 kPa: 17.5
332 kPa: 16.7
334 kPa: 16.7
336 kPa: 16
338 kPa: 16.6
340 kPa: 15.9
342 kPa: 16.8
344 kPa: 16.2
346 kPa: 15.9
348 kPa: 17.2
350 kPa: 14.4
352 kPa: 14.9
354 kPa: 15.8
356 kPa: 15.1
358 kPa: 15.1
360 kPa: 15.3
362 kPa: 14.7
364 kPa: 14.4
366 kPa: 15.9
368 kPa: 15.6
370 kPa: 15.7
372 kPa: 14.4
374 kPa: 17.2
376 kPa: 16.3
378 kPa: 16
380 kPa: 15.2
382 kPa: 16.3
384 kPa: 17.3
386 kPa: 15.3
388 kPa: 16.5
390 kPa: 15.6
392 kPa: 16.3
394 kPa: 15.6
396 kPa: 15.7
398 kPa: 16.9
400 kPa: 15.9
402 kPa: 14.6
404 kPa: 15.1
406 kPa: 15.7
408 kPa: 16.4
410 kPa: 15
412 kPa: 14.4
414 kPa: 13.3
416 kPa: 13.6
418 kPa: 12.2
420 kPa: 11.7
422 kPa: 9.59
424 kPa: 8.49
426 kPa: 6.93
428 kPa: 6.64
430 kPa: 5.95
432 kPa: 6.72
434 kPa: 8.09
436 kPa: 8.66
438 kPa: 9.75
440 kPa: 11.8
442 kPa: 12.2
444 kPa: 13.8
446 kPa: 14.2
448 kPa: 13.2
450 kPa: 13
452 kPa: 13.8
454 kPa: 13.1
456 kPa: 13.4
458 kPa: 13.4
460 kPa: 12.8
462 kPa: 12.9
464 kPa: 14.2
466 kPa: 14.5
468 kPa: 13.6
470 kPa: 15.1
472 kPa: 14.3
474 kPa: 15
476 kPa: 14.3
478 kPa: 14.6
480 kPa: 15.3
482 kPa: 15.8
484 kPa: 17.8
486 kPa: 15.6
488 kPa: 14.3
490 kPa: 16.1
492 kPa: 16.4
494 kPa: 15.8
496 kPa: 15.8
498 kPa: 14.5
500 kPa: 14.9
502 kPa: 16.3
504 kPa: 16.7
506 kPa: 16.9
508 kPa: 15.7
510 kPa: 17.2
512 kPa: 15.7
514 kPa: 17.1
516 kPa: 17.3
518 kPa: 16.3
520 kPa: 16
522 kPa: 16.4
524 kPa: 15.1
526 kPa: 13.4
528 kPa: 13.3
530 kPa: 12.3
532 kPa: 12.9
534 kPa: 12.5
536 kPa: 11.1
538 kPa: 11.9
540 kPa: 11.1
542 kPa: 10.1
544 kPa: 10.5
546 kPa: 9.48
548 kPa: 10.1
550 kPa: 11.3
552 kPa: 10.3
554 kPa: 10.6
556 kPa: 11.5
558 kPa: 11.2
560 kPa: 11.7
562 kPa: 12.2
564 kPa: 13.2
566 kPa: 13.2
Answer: 0.27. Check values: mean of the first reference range 15.6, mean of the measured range 12.4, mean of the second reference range 16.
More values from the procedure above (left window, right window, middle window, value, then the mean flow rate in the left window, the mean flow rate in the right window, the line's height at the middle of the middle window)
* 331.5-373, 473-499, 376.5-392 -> -0.03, 15.7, 15.5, 15.6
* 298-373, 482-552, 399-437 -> 0.31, 16.1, 14.3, 15.3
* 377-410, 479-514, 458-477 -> 0.14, 15.9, 16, 15.9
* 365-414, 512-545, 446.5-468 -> 0.10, 15.7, 13.6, 14.7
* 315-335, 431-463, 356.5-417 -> -0.11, 16.3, 11.9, 14.1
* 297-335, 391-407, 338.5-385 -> 0.03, 16.6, 15.7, 16.1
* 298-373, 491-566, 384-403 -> -0.04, 16.1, 13.6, 15.3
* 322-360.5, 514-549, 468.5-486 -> -0.10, 16.1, 13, 13.9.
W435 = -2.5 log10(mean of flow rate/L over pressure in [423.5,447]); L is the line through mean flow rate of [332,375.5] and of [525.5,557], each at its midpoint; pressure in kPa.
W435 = 0.41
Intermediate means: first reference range 15.7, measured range 9.46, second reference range 11.4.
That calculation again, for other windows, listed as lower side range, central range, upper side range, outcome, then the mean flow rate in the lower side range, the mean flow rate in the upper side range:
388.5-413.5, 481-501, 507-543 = -0.08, 15.6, 14.2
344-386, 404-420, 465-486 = 0.08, 15.6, 15.1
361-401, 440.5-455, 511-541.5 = 0.14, 15.8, 14.1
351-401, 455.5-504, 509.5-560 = -0.08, 15.7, 12.9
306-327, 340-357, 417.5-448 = -0.10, 16.1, 9.85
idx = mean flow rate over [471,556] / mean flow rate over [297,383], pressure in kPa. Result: 0.9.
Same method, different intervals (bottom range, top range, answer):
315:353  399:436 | 0.72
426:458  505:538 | 1.36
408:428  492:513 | 1.37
